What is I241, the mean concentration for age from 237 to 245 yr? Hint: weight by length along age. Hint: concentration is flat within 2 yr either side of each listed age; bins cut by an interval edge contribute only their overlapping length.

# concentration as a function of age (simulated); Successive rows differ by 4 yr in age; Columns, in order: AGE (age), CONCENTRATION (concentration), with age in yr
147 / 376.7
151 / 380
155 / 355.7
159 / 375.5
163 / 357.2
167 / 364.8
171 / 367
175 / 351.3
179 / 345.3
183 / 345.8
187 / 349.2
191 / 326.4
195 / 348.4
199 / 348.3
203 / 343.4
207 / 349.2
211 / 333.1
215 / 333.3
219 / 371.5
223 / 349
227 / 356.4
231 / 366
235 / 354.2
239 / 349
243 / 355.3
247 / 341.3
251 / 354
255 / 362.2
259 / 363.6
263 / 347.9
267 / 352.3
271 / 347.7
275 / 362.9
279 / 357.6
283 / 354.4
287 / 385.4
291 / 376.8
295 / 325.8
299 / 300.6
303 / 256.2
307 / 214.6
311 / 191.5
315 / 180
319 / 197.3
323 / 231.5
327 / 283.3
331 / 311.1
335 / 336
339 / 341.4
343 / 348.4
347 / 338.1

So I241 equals 352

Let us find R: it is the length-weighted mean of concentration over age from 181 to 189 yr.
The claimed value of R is 348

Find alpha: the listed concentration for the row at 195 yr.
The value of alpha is 348.4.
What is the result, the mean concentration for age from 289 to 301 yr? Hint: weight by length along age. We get 334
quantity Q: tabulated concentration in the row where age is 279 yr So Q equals 357.6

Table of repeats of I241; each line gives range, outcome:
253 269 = 356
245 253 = 348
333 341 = 339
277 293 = 369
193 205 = 347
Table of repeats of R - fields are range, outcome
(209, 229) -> 349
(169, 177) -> 359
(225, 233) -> 361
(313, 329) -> 223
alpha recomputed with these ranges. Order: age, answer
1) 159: 375.5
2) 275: 362.9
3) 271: 347.7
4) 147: 376.7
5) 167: 364.8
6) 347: 338.1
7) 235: 354.2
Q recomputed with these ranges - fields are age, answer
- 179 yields 345.3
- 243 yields 355.3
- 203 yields 343.4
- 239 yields 349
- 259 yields 363.6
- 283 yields 354.4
